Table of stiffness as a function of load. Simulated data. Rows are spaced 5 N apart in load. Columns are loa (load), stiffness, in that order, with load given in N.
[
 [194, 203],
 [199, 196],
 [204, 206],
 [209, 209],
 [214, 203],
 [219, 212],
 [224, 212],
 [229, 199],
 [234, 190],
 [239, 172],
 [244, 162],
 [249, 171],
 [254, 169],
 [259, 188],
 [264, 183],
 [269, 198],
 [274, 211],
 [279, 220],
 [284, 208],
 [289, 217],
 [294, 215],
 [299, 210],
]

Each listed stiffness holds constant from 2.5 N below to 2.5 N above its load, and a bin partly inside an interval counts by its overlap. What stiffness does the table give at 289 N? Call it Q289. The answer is 217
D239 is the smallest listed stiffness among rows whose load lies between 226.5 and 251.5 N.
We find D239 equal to 162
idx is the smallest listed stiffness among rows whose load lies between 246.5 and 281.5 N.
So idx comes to 169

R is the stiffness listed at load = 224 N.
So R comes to 212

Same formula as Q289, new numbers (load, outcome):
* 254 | 169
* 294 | 215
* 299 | 210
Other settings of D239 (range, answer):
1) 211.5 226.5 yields 203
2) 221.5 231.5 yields 199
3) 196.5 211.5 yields 196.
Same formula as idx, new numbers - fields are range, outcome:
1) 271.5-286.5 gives 208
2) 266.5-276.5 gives 198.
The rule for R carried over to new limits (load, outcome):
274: 211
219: 212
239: 172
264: 183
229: 199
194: 203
